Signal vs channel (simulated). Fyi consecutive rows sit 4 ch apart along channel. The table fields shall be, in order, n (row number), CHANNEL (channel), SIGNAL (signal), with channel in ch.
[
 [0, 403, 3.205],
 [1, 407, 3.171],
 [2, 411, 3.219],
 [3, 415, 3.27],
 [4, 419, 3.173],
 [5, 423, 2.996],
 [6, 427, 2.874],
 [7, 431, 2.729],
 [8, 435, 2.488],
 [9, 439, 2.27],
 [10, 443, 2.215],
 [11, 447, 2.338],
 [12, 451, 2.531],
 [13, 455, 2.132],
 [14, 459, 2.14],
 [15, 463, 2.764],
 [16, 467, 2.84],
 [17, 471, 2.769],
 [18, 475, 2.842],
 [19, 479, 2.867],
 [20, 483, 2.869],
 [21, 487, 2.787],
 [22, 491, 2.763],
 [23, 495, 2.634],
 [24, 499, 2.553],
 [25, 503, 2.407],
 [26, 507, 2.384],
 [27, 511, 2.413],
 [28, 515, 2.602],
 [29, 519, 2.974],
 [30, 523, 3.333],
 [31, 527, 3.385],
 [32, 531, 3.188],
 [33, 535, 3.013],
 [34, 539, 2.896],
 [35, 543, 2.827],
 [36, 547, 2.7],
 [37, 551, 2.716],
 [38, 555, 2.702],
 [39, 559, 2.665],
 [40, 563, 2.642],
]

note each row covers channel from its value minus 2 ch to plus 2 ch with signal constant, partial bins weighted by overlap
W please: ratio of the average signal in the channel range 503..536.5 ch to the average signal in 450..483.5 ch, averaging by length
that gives 1.09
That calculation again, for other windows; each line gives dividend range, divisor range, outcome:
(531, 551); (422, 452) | 1.13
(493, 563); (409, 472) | 1.04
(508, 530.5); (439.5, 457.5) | 1.28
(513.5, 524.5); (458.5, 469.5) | 1.12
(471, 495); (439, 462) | 1.22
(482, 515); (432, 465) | 1.09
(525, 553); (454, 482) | 1.12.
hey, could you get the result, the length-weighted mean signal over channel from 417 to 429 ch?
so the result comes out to 3.01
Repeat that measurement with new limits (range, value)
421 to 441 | 2.67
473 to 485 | 2.86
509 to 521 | 2.66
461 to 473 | 2.79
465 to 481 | 2.83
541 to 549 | 2.76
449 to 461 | 2.27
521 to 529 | 3.36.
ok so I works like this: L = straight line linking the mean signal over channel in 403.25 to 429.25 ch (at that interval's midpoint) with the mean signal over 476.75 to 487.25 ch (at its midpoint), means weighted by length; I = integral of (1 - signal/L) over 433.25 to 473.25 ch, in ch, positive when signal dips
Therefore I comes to 6.9 ch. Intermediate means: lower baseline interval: 3.12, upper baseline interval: 2.85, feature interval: 2.45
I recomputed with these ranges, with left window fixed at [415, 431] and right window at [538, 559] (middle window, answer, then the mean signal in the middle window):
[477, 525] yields 2.26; 2.72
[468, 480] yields 0.34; 2.82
